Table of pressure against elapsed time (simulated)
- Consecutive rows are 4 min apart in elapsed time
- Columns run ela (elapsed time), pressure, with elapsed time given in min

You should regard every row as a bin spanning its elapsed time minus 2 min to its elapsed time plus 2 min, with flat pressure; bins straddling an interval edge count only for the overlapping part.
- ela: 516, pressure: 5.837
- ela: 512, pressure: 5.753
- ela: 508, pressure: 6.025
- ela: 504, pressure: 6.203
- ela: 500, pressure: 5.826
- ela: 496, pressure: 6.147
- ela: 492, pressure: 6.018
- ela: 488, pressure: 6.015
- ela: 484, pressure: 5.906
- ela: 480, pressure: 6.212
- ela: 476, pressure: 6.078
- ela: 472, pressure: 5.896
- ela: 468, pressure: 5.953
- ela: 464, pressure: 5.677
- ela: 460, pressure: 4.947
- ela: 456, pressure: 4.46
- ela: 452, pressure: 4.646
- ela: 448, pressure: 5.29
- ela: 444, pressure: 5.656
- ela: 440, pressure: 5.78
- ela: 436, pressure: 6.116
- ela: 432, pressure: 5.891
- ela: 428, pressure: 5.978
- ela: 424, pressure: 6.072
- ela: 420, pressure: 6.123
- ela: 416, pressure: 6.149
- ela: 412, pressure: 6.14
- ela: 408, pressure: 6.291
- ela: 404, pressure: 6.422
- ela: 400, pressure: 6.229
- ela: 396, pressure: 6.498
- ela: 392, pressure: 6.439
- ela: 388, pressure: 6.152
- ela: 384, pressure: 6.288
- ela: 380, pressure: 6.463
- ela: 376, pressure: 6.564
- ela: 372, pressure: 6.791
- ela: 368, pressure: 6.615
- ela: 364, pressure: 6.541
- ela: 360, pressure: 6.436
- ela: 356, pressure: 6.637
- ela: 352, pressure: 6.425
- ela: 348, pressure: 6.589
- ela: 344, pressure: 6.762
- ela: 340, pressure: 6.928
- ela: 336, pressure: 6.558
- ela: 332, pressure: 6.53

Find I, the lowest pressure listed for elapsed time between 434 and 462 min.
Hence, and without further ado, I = 4.46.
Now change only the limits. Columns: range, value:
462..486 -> 5.677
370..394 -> 6.152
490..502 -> 5.826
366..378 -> 6.564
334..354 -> 6.425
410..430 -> 5.978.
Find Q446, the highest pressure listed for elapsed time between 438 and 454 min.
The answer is 5.78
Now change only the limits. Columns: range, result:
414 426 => 6.149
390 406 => 6.498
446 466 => 5.677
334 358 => 6.928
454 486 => 6.212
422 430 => 6.072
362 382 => 6.791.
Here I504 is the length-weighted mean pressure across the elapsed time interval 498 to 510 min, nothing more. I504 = 6.02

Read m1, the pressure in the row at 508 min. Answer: 6.025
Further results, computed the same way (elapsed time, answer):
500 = 5.826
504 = 6.203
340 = 6.928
